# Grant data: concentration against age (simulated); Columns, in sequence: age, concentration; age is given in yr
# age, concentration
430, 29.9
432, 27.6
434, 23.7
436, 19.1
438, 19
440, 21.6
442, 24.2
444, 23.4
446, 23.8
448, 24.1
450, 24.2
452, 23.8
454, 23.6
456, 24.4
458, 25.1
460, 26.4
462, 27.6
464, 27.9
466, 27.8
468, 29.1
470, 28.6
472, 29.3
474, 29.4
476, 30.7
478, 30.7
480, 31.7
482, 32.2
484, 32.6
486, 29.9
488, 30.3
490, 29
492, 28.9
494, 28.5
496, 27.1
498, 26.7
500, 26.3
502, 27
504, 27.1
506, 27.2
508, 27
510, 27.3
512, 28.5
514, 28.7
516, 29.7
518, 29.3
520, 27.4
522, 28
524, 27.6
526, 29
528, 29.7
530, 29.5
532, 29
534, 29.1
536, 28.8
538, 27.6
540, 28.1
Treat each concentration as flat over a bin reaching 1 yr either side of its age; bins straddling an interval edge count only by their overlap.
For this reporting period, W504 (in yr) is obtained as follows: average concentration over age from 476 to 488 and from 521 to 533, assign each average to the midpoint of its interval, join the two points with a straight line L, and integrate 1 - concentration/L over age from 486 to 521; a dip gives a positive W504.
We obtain 2.4 yr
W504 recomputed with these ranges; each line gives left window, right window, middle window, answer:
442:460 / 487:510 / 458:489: -4.3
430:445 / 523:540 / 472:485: -2.8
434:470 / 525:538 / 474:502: -3.1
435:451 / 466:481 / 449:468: 0.3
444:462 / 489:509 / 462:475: -1.6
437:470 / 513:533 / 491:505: 0.0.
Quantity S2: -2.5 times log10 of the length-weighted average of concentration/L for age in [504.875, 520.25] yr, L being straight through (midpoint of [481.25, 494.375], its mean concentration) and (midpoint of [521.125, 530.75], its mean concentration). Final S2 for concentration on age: 0.04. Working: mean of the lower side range 30.2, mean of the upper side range 28.8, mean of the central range 28.2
